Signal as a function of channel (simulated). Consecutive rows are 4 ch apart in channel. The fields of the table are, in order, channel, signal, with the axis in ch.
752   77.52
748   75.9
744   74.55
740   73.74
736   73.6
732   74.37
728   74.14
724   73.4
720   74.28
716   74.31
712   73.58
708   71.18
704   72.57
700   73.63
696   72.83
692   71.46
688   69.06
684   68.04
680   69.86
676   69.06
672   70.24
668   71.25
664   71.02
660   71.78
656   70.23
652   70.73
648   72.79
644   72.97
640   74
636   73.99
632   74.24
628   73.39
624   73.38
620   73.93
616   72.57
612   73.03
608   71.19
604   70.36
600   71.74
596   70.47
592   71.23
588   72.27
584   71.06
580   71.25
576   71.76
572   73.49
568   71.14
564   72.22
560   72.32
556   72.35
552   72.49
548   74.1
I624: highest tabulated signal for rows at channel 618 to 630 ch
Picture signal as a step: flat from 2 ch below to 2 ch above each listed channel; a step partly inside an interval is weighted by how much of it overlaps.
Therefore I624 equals 73.93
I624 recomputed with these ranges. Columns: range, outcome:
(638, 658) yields 74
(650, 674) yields 71.78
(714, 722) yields 74.31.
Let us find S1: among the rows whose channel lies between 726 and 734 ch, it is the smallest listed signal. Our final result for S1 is 74.14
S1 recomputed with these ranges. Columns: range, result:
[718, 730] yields 73.4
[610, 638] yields 72.57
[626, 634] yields 73.39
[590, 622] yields 70.36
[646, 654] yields 70.73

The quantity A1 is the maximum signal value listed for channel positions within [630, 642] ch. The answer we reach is 74.24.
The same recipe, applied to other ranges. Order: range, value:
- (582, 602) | 72.27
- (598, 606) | 71.74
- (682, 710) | 73.63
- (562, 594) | 73.49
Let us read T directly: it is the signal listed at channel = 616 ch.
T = 72.57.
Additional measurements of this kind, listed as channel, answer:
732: 74.37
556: 72.35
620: 73.93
